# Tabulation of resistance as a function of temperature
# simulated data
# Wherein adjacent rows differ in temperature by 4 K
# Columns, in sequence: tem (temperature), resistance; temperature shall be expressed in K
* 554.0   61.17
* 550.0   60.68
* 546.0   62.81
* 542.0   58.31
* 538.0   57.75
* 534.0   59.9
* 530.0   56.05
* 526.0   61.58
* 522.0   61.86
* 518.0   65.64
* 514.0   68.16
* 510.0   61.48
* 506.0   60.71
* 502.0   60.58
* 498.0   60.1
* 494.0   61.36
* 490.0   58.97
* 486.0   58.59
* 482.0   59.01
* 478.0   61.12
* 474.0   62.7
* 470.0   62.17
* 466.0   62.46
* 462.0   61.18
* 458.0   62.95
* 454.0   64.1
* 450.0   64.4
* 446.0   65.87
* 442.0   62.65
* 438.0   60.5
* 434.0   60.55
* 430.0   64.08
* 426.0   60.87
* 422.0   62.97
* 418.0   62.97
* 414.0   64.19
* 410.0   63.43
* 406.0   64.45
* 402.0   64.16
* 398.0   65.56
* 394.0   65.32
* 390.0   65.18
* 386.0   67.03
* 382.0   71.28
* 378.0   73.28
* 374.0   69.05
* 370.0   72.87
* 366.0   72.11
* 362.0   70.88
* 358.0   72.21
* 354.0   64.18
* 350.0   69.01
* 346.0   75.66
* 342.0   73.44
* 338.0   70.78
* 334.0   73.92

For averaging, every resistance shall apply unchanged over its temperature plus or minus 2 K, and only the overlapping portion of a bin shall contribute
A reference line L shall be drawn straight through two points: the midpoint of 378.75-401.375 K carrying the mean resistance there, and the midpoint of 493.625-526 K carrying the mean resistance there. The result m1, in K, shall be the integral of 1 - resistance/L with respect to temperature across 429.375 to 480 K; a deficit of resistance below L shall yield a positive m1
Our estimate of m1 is 1.53 K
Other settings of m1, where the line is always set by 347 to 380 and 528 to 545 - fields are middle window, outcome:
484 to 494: 0.4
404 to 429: 1.4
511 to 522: -1.1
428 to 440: 0.7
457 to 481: 0.4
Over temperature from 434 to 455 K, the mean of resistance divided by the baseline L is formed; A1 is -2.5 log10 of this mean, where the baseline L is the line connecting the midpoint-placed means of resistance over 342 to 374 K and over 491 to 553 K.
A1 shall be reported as 0.04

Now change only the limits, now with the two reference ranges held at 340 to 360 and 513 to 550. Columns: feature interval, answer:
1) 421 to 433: 0.07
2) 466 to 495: 0.06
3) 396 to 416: 0.06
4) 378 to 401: 0.02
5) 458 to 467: 0.05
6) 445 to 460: 0.02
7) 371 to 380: -0.03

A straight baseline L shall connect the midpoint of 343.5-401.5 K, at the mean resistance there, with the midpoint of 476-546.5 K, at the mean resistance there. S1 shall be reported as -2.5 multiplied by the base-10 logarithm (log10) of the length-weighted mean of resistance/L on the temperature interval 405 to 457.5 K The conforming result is 0.04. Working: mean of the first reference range 69.4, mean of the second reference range 60.7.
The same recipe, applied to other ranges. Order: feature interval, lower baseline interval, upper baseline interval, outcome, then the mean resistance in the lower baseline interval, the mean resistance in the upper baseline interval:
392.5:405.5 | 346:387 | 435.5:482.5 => 0.05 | 70.5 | 62.5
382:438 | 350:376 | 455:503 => 0.04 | 70.1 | 61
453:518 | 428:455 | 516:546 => 0.00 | 63.1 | 60.3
